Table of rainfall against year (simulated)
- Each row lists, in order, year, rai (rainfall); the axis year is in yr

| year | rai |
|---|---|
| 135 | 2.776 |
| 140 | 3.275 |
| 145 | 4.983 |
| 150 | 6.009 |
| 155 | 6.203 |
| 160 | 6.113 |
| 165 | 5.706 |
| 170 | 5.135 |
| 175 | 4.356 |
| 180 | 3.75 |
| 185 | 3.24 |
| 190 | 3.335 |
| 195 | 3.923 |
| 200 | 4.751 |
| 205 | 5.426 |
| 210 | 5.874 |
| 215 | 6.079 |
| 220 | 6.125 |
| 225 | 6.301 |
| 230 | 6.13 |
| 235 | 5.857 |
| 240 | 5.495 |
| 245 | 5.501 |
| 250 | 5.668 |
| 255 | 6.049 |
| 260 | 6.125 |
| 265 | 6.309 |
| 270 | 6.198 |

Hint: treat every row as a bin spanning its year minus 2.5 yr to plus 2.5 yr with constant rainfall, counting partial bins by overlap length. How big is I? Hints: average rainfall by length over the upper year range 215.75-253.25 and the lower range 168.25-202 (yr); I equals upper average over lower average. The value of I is 1.46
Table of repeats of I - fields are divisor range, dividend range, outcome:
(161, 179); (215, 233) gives 1.22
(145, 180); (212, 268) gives 1.10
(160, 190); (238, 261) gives 1.28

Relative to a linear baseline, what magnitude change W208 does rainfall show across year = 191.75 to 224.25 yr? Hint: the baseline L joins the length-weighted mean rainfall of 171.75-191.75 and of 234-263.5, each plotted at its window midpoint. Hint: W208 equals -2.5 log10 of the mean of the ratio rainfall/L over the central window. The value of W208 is -0.17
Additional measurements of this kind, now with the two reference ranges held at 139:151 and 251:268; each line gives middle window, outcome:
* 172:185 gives 0.30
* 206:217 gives -0.06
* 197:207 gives 0.09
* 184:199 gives 0.41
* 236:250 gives 0.07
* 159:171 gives -0.13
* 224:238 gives -0.05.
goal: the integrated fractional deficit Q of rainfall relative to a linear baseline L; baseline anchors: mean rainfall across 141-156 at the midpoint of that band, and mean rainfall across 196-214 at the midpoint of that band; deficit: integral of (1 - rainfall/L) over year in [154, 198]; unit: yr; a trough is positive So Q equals 6.4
